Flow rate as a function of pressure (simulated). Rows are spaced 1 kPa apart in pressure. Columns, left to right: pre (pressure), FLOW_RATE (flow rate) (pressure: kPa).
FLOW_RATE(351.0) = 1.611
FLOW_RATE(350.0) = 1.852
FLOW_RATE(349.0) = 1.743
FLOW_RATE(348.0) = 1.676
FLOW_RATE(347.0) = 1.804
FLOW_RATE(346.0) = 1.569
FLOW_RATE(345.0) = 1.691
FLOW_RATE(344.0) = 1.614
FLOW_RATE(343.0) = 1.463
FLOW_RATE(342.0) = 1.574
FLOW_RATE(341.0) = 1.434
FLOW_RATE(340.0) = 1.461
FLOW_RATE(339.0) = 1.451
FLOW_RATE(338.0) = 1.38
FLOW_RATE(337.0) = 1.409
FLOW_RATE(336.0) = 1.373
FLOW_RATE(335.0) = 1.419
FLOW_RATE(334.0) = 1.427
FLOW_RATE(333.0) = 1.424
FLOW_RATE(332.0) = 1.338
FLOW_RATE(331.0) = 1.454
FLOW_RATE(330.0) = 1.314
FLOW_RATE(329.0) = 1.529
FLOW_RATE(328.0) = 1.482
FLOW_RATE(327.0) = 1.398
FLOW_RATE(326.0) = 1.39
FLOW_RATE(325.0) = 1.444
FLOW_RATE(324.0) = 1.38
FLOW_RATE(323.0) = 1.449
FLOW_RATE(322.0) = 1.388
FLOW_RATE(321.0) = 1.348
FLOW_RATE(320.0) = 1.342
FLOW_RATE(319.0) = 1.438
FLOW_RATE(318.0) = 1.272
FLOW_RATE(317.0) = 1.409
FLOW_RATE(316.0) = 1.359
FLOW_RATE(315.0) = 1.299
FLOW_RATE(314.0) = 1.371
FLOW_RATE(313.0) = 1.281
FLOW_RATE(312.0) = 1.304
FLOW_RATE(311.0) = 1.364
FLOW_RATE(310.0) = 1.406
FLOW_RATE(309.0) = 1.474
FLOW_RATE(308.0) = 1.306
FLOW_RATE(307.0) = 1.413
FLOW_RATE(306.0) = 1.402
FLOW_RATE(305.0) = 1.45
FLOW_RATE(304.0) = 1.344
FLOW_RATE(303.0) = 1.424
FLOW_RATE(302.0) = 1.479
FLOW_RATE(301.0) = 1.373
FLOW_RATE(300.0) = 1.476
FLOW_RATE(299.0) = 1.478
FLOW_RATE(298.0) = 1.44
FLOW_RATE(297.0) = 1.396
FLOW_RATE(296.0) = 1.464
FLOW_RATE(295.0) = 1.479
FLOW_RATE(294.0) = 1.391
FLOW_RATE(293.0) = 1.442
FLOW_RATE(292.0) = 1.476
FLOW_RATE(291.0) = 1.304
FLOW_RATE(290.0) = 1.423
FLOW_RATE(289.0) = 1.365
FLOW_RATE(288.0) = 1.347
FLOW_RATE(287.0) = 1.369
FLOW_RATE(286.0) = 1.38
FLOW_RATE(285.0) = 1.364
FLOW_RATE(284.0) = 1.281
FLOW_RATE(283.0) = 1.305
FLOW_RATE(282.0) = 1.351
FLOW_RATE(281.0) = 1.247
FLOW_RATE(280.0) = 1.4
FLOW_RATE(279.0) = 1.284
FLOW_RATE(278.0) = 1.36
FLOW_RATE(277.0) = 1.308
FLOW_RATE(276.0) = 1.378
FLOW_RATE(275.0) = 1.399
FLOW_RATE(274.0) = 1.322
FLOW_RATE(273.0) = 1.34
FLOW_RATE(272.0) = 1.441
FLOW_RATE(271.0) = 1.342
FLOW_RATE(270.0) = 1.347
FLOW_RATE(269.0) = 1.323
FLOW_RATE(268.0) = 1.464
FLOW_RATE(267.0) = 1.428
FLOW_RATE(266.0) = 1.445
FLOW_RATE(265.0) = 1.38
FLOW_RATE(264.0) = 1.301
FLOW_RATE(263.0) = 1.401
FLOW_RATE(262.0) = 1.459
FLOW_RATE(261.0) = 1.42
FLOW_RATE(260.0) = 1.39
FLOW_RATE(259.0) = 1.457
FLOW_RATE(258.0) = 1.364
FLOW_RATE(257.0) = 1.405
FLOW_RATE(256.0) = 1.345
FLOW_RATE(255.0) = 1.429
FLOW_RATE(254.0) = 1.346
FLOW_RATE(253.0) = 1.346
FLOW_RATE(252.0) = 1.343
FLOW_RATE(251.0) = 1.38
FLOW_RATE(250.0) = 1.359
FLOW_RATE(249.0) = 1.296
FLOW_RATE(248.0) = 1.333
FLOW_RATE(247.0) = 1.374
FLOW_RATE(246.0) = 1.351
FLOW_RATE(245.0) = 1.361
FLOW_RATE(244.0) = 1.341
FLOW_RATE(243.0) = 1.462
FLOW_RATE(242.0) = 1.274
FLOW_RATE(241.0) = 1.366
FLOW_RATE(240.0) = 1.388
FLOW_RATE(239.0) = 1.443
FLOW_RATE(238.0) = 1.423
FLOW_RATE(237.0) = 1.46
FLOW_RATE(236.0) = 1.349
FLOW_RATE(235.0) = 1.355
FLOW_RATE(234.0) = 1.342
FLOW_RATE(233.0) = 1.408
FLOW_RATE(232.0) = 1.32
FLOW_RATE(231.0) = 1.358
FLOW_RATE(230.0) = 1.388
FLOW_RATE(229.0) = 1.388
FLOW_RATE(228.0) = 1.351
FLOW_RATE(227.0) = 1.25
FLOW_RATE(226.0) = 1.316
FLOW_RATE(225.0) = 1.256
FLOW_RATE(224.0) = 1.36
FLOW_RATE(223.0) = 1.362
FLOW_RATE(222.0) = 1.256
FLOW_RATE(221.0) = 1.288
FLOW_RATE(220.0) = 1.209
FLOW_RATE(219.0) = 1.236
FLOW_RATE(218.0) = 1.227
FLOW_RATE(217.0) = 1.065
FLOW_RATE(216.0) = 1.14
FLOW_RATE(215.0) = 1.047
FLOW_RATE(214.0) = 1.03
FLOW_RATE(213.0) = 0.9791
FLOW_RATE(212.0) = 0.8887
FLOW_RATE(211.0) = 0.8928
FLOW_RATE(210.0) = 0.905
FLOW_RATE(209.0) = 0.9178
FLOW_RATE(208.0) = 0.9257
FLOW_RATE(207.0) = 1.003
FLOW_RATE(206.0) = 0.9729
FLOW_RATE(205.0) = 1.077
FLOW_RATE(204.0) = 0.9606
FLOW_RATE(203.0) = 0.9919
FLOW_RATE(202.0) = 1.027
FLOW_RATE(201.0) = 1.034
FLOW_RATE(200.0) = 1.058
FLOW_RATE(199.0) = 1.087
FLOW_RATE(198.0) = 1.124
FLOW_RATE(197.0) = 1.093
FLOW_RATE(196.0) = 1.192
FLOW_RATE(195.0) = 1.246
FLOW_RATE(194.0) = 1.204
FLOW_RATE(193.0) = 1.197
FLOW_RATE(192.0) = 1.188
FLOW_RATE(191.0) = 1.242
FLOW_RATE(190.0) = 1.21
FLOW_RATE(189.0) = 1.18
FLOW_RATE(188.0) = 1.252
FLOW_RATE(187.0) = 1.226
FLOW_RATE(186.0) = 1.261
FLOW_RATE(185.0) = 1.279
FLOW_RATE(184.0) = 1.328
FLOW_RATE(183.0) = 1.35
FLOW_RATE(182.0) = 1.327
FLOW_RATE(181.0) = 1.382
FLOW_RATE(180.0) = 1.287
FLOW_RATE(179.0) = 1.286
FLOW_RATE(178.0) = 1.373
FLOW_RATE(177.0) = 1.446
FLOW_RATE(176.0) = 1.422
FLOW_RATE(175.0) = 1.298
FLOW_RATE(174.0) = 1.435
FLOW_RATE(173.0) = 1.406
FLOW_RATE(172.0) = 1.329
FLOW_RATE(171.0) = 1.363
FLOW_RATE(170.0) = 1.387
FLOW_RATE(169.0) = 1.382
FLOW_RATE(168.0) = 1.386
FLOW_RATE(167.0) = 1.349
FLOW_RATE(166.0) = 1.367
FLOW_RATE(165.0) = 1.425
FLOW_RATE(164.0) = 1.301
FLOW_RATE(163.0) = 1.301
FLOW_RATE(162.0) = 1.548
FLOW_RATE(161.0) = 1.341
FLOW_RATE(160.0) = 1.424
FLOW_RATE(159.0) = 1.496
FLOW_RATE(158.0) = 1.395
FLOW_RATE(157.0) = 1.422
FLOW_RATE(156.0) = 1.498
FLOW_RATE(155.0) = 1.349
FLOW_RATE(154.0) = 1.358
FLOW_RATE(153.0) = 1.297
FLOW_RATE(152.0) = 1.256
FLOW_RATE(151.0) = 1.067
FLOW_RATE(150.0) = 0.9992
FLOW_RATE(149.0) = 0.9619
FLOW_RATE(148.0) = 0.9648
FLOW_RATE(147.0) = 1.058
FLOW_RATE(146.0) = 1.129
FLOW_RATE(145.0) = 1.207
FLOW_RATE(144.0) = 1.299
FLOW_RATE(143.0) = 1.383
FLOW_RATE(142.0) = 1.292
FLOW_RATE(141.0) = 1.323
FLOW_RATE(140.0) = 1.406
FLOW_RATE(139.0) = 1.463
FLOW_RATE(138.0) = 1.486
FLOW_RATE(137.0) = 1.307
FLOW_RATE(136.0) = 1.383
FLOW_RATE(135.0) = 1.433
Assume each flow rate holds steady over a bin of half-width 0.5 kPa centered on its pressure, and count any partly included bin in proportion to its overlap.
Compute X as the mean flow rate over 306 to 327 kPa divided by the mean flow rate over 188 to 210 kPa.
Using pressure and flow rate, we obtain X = 1.3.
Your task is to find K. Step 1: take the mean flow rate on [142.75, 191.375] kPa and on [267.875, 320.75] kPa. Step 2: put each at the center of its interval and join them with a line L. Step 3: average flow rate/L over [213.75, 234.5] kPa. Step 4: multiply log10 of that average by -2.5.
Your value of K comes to 0.06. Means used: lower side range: 1.31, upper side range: 1.38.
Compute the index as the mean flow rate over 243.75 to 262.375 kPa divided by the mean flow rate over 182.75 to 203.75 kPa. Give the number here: 1.17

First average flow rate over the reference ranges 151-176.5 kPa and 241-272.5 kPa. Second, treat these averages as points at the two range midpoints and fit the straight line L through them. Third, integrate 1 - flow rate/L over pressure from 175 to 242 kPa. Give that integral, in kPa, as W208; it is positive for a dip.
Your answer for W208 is 7.8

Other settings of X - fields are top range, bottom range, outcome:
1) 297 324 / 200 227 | 1.27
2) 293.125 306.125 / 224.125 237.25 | 1.06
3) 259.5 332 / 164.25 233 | 1.14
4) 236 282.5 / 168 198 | 1.06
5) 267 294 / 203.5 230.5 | 1.20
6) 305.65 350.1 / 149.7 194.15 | 1.09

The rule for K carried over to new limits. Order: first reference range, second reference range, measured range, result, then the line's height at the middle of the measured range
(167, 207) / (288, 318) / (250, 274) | -0.04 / 1.34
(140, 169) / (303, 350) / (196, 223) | 0.25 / 1.34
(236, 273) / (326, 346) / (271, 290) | 0.04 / 1.41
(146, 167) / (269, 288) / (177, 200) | 0.05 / 1.3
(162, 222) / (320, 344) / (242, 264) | -0.06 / 1.3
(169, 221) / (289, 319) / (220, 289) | -0.05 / 1.3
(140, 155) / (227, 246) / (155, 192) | -0.09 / 1.25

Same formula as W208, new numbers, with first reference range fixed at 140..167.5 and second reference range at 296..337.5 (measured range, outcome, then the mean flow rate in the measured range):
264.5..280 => -0.04 kPa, 1.37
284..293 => 0.02 kPa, 1.38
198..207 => 1.99 kPa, 1.03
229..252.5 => -0.36 kPa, 1.37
